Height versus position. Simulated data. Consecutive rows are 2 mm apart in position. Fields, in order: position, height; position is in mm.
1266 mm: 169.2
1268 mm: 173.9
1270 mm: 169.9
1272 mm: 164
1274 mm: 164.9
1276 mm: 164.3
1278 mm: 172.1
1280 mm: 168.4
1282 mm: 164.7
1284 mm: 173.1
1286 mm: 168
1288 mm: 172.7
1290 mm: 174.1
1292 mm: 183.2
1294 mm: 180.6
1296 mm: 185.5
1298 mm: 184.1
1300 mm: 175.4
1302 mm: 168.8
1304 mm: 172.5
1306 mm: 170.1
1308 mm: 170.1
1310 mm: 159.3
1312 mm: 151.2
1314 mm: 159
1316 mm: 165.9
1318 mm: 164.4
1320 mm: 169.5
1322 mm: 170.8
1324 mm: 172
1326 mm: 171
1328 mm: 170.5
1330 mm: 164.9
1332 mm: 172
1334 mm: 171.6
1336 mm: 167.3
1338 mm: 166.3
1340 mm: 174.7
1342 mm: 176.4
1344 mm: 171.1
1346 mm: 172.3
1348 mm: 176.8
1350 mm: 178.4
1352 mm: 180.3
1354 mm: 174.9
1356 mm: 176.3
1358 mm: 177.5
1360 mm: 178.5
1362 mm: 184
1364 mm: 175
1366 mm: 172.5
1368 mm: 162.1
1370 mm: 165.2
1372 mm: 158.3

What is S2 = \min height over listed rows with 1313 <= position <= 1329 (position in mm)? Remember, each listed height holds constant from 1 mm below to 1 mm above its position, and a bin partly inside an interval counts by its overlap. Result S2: 159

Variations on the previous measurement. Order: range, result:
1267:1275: 164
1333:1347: 166.3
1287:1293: 172.7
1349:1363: 174.9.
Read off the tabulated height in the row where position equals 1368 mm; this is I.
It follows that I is 162.1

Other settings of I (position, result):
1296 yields 185.5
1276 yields 164.3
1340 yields 174.7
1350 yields 178.4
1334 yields 171.6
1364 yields 175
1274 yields 164.9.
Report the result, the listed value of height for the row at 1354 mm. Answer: 174.9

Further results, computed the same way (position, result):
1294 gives 180.6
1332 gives 172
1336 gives 167.3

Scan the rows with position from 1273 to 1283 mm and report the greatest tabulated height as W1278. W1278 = 172.1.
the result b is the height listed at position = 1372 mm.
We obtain 158.3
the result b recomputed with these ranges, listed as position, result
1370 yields 165.2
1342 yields 176.4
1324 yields 172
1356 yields 176.3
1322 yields 170.8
